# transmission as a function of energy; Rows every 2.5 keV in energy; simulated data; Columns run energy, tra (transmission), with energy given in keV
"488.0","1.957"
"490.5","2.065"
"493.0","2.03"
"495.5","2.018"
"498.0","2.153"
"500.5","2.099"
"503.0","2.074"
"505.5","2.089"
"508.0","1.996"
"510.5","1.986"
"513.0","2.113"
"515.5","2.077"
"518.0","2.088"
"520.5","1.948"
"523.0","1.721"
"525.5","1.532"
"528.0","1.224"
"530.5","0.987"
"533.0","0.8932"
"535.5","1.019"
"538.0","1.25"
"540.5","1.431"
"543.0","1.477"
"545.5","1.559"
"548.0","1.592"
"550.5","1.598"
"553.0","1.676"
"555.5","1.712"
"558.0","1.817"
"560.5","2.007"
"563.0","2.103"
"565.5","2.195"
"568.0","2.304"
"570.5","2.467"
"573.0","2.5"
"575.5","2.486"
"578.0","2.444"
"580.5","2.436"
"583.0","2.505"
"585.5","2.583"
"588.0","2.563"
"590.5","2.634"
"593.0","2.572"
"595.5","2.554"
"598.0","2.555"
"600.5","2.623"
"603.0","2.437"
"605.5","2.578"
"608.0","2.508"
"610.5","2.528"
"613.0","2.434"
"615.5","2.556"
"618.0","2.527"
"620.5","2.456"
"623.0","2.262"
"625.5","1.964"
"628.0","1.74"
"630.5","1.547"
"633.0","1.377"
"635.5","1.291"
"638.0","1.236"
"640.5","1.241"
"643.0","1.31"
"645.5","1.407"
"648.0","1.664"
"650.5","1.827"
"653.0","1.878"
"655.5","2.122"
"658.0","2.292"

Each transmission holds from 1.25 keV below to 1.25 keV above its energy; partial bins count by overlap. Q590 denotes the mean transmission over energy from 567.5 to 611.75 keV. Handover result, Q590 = 2.52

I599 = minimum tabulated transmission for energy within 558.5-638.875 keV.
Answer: 1.236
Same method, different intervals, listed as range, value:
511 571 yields 0.8932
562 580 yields 2.103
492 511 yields 1.986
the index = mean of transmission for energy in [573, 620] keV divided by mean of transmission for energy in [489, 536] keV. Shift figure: 1.40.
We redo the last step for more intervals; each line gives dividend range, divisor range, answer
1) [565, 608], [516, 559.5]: 1.65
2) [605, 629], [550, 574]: 1.15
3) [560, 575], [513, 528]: 1.24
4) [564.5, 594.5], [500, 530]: 1.31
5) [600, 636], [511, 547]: 1.43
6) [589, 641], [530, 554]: 1.61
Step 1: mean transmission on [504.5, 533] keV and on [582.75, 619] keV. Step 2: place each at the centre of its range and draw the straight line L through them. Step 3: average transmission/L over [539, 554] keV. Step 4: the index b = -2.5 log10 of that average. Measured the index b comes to 0.29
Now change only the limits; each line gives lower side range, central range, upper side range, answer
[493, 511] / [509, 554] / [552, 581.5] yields 0.32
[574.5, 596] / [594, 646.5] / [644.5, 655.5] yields 0.04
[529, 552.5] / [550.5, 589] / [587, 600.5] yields -0.11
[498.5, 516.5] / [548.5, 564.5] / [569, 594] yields 0.29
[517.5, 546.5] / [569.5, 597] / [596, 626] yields -0.20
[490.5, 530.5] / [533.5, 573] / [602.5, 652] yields 0.10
